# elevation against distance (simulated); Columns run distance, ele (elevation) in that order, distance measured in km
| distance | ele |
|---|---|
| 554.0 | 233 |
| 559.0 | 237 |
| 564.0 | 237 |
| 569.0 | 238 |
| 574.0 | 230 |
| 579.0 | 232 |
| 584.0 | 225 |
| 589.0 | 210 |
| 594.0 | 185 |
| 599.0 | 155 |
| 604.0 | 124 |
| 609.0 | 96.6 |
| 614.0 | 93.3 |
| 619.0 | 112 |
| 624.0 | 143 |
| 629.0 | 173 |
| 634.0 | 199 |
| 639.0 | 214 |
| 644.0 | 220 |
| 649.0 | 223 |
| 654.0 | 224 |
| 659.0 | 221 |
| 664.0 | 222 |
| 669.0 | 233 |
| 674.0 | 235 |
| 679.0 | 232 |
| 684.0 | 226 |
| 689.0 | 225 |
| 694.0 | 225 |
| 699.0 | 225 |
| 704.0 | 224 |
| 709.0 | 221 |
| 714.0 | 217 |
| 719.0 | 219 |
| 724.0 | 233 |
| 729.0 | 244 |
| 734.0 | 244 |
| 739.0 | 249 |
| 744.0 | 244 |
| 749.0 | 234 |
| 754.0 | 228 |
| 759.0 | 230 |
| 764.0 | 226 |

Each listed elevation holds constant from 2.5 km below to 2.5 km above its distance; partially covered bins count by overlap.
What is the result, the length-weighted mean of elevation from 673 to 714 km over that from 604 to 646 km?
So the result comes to 1.47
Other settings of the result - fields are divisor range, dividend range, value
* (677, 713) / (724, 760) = 1.06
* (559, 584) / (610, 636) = 0.60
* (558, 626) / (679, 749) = 1.29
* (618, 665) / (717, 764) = 1.20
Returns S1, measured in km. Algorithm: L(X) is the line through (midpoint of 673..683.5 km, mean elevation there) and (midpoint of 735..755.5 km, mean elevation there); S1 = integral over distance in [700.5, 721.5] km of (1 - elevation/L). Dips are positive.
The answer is 1.4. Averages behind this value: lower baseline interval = 232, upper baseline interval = 240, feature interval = 220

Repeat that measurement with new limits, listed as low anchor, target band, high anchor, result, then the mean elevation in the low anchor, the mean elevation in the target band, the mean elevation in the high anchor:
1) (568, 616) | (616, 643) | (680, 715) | 3.51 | 178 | 170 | 224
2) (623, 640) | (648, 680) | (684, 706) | -3.57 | 183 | 227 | 225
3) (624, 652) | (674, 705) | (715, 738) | -0.94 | 201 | 227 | 235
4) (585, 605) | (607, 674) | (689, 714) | 4.34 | 176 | 185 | 223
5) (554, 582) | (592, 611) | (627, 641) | 6.64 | 234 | 140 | 195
